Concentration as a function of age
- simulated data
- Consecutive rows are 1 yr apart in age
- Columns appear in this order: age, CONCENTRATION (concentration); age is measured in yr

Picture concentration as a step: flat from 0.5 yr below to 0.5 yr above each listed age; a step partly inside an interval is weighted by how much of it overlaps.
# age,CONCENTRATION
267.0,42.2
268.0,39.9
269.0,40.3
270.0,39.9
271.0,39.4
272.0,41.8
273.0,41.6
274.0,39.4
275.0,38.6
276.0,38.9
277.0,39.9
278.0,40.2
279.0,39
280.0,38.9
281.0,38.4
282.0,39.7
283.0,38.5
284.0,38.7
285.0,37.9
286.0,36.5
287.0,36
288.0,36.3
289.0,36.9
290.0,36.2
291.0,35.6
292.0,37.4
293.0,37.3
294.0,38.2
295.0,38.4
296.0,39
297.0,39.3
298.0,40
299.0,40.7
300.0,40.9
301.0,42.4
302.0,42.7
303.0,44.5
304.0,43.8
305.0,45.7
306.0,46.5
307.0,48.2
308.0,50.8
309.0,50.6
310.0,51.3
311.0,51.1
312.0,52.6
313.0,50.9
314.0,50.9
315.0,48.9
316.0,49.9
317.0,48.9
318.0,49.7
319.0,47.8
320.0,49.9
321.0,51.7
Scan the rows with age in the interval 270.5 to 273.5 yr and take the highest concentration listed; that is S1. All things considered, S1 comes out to 41.8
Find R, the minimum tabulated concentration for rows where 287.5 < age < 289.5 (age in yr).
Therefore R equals 36.3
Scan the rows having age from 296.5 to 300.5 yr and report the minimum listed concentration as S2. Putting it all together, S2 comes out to 39.3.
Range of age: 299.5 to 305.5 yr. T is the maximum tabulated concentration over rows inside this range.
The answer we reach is 45.7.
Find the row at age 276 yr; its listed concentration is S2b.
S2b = 38.9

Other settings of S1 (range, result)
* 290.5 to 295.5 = 38.4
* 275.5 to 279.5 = 40.2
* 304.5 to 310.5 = 51.3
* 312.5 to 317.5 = 50.9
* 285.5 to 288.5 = 36.5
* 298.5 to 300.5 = 40.9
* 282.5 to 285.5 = 38.7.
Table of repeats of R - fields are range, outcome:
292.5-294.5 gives 37.3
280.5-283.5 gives 38.4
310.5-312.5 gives 51.1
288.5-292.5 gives 35.6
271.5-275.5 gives 38.6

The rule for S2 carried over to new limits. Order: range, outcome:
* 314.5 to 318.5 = 48.9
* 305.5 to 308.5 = 46.5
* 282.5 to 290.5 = 36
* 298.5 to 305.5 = 40.7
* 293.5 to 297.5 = 38.2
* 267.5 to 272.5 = 39.4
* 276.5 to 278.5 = 39.9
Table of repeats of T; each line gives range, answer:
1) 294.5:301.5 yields 42.4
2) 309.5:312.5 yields 52.6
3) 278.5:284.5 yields 39.7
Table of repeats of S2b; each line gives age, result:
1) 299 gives 40.7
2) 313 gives 50.9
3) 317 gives 48.9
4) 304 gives 43.8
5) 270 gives 39.9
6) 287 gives 36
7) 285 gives 37.9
